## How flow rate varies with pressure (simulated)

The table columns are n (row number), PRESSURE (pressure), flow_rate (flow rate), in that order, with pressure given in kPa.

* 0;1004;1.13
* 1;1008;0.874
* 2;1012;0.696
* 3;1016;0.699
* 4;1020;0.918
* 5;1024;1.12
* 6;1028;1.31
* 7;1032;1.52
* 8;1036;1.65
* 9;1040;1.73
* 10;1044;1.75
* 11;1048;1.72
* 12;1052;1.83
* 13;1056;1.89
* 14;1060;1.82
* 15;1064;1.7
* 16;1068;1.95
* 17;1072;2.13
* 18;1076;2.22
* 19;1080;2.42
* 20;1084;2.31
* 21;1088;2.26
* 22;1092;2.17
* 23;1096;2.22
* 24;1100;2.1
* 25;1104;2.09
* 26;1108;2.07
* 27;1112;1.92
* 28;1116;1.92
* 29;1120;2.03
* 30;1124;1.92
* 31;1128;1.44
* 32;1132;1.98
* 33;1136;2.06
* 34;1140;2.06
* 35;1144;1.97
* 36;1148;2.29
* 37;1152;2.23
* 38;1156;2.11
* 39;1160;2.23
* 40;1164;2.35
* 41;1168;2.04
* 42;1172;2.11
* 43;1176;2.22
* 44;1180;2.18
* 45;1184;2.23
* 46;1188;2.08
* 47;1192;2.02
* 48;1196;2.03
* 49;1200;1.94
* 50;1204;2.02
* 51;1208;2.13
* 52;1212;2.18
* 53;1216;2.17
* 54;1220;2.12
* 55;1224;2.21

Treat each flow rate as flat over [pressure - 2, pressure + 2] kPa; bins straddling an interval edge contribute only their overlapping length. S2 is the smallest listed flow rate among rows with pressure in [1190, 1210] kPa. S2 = 1.94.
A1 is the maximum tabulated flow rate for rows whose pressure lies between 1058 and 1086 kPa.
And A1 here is 2.42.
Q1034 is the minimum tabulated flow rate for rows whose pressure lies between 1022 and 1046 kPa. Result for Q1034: 1.12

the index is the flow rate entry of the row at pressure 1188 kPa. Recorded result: 2.08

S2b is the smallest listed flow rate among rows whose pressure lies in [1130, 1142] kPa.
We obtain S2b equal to 1.98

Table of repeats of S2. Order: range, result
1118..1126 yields 1.92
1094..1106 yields 2.09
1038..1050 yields 1.72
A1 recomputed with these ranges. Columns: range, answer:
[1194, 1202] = 2.03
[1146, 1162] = 2.29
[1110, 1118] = 1.92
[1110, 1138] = 2.06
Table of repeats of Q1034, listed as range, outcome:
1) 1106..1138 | 1.44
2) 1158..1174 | 2.04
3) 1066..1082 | 1.95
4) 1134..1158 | 1.97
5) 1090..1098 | 2.17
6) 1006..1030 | 0.696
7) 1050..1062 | 1.82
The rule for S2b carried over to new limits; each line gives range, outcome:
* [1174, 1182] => 2.18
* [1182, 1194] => 2.02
